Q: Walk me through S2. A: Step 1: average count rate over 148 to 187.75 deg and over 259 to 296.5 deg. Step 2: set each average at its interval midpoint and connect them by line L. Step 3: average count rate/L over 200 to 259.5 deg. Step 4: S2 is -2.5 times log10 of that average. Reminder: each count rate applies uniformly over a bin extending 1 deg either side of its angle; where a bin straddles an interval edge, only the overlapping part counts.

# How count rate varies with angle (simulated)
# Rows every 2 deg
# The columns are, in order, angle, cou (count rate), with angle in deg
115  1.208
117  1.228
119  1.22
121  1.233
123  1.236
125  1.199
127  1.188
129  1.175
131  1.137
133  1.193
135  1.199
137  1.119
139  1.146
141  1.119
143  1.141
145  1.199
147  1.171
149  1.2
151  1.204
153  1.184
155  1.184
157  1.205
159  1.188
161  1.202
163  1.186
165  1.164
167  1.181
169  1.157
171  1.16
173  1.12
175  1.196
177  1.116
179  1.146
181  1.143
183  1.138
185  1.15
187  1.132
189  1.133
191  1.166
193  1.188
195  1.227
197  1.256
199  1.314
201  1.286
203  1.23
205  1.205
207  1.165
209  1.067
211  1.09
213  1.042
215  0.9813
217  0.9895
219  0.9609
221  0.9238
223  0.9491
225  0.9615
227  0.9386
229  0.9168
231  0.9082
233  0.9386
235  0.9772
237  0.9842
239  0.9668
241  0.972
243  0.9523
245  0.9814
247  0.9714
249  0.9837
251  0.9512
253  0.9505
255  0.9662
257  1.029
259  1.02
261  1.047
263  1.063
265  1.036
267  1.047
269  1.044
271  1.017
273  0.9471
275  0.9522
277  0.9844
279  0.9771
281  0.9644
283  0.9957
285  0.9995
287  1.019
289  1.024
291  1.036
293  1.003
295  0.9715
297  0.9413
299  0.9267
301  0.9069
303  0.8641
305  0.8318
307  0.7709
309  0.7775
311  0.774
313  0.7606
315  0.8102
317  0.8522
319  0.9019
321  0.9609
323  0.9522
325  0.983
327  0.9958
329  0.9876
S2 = 0.07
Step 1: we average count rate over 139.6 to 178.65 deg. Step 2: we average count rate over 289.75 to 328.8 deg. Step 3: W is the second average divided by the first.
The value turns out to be 0.77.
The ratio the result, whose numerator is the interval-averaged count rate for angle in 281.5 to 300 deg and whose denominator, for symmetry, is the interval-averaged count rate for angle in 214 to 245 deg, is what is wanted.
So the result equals 1.0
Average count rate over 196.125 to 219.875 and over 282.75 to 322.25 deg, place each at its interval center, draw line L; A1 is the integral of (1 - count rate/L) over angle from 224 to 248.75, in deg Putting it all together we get 2.5 deg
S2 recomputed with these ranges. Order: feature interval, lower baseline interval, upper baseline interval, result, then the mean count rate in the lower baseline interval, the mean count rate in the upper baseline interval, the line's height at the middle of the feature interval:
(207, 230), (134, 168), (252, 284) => 0.089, 1.18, 1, 1.08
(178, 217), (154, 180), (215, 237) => -0.100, 1.17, 0.95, 1.06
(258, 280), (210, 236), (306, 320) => -0.145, 0.968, 0.807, 0.885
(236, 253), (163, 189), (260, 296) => 0.091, 1.15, 1.01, 1.05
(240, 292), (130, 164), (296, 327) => -0.048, 1.18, 0.872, 0.956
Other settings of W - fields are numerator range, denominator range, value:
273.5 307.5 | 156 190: 0.82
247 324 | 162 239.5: 0.87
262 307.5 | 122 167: 0.82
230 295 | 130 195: 0.85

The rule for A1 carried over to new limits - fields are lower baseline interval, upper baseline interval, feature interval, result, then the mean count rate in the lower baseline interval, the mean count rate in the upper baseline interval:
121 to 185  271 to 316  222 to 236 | 1.3 deg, 1.17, 0.922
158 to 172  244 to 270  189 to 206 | -1.7 deg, 1.18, 1.01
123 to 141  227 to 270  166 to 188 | -1.0 deg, 1.17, 0.985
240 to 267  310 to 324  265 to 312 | -1.4 deg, 0.996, 0.859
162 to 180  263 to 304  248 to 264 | 0.4 deg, 1.16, 0.985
